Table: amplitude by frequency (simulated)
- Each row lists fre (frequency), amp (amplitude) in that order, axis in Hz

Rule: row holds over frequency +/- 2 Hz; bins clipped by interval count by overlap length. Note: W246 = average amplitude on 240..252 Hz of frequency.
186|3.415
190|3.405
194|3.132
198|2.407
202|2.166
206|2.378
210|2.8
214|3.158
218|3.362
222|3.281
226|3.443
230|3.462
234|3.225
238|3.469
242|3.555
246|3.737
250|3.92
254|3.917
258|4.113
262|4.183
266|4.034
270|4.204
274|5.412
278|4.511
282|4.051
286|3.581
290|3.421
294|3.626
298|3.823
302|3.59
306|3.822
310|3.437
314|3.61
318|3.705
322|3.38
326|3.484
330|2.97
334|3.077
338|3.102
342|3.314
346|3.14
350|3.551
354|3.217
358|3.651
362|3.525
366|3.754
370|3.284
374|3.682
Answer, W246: 3.74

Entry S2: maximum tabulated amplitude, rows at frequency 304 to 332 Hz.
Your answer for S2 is 3.822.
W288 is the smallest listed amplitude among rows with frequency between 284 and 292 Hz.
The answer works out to 3.421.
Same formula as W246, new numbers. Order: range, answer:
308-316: 3.52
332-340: 3.09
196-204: 2.29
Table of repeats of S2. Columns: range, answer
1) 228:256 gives 3.92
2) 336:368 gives 3.754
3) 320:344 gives 3.484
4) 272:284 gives 5.412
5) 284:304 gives 3.823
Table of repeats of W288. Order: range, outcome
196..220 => 2.166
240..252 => 3.555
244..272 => 3.737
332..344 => 3.077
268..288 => 3.581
